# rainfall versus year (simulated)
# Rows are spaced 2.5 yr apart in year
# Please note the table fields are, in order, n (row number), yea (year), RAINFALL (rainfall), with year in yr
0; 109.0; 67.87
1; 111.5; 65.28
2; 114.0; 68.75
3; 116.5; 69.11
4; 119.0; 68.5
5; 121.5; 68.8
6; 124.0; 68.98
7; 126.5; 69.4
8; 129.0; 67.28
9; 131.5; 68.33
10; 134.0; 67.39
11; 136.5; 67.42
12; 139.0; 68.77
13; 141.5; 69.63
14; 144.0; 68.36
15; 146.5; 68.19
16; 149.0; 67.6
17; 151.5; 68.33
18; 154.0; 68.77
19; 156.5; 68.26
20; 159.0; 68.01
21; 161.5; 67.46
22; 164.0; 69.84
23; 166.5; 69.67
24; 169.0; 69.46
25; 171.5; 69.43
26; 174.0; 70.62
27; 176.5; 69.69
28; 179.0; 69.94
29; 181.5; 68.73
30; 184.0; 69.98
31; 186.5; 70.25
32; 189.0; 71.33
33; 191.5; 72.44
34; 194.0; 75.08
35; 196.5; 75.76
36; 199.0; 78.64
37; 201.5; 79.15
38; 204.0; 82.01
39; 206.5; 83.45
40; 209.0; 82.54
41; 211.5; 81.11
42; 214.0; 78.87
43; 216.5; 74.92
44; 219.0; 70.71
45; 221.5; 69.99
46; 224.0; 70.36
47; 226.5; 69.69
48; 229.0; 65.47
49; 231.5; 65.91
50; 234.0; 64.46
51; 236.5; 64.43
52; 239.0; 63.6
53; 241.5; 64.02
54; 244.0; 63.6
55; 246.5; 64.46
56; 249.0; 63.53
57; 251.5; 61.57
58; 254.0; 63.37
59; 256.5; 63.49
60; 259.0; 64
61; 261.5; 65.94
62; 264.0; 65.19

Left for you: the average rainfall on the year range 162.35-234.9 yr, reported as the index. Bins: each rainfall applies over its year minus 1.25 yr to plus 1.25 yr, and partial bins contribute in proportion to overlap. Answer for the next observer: 72.8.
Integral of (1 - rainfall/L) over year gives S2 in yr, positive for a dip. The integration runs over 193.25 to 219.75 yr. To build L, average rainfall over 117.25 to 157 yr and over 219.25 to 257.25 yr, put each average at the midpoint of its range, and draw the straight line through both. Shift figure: -4.91 yr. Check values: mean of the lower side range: 68.4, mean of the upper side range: 65.4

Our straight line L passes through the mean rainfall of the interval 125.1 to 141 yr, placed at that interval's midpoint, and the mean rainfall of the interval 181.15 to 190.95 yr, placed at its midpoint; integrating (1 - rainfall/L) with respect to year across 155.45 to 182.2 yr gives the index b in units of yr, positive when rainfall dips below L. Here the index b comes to 0.2 yr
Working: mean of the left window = 68.2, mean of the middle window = 69.2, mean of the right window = 70.4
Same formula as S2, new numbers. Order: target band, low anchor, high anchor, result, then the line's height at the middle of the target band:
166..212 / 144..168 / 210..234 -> -2.66 yr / 70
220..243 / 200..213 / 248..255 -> 1.51 yr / 71.1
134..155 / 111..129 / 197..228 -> 0.69 yr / 70.6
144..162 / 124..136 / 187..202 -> 0.62 yr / 70.6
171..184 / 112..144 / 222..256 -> -0.54 yr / 66.9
